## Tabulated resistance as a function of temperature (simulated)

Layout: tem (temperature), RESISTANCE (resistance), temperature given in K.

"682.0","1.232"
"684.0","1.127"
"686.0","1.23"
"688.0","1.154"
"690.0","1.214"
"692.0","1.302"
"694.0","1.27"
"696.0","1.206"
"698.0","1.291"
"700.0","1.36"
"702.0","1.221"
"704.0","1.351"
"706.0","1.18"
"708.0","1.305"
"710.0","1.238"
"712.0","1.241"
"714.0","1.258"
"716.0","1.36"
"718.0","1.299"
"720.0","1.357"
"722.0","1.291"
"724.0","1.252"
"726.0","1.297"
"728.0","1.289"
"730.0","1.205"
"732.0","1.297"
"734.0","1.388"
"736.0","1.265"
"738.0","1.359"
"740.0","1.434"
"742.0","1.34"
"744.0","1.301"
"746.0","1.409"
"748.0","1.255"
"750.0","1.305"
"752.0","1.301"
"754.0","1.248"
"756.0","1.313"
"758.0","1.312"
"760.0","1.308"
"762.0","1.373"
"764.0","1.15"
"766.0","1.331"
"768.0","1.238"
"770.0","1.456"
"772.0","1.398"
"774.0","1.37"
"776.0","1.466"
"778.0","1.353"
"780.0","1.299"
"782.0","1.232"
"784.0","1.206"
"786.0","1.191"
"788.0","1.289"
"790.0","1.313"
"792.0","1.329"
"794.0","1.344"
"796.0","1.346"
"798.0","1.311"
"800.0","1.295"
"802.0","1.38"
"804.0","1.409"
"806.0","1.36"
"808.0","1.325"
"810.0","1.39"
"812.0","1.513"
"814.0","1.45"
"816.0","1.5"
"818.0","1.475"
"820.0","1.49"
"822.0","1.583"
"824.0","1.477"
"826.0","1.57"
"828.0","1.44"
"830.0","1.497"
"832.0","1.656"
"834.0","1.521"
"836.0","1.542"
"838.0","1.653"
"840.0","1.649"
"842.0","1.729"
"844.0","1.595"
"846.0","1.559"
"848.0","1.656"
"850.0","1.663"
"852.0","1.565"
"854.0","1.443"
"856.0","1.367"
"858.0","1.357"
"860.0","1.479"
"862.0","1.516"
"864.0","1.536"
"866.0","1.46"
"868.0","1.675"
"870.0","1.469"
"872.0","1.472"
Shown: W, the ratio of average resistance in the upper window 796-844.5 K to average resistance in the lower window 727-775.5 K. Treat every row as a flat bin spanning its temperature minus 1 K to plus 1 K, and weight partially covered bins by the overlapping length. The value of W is 1.1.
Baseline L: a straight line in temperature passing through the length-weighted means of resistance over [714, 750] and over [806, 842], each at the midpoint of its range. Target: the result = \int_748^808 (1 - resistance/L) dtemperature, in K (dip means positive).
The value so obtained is 4.14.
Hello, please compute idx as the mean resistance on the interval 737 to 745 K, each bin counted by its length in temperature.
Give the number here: 1.36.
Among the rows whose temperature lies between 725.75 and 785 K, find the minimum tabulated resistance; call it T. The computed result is 1.15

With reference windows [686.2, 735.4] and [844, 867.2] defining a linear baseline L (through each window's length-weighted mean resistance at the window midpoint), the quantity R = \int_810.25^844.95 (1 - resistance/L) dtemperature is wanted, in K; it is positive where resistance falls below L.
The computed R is -1.8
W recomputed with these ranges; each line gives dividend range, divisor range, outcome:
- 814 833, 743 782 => 1.15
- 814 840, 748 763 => 1.18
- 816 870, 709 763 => 1.18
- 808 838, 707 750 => 1.15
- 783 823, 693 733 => 1.08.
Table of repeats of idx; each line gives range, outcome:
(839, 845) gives 1.66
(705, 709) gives 1.24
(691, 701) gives 1.29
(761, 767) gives 1.28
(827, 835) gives 1.53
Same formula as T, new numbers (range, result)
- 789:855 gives 1.295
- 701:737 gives 1.18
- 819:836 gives 1.44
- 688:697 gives 1.154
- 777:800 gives 1.191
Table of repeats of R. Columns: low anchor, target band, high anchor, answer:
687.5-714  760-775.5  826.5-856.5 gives 0.8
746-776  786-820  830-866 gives 1.4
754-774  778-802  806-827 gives 1.7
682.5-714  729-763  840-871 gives 0.4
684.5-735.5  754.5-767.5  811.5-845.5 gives 0.9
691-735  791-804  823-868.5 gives 1.0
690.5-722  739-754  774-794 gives -0.4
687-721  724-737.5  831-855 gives 0.5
